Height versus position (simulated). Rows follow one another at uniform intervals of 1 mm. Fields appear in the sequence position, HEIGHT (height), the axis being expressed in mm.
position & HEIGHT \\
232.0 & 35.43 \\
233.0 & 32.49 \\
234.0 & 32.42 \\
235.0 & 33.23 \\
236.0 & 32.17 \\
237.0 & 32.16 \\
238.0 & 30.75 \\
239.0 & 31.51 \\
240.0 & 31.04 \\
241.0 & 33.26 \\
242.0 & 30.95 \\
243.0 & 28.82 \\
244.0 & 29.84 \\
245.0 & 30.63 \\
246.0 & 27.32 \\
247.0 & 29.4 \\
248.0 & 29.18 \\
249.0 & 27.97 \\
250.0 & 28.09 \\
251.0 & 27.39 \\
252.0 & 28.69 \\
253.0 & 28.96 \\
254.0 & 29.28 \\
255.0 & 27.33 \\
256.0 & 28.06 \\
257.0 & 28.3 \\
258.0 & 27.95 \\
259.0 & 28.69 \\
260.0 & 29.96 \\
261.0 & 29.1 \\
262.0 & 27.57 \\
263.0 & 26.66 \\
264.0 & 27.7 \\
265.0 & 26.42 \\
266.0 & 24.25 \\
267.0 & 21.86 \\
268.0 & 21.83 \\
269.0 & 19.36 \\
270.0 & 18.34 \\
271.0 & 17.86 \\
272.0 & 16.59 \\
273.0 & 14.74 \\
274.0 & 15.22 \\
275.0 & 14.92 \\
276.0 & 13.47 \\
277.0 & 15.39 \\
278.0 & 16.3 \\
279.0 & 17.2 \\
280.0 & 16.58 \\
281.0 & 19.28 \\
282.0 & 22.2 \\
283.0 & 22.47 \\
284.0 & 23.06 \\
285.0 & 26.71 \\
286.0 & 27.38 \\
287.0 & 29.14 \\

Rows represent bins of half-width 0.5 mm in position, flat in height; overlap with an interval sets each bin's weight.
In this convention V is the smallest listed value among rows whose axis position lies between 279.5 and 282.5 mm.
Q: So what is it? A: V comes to 16.58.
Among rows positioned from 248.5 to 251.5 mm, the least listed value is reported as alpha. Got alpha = 27.39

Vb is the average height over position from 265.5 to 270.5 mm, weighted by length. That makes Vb 21.1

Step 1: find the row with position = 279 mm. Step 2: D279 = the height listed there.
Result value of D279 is 17.2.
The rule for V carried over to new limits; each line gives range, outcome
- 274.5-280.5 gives 13.47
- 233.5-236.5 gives 32.17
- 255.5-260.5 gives 27.95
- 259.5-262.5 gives 27.57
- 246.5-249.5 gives 27.97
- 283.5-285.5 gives 23.06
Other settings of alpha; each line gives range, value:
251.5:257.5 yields 27.33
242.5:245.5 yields 28.82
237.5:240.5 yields 30.75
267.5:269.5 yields 19.36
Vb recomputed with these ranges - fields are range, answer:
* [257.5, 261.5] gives 28.9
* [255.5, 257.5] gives 28.2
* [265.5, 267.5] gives 23.1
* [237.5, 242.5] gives 31.5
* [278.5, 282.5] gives 18.8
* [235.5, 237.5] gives 32.2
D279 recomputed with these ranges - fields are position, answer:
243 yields 28.82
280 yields 16.58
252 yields 28.69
